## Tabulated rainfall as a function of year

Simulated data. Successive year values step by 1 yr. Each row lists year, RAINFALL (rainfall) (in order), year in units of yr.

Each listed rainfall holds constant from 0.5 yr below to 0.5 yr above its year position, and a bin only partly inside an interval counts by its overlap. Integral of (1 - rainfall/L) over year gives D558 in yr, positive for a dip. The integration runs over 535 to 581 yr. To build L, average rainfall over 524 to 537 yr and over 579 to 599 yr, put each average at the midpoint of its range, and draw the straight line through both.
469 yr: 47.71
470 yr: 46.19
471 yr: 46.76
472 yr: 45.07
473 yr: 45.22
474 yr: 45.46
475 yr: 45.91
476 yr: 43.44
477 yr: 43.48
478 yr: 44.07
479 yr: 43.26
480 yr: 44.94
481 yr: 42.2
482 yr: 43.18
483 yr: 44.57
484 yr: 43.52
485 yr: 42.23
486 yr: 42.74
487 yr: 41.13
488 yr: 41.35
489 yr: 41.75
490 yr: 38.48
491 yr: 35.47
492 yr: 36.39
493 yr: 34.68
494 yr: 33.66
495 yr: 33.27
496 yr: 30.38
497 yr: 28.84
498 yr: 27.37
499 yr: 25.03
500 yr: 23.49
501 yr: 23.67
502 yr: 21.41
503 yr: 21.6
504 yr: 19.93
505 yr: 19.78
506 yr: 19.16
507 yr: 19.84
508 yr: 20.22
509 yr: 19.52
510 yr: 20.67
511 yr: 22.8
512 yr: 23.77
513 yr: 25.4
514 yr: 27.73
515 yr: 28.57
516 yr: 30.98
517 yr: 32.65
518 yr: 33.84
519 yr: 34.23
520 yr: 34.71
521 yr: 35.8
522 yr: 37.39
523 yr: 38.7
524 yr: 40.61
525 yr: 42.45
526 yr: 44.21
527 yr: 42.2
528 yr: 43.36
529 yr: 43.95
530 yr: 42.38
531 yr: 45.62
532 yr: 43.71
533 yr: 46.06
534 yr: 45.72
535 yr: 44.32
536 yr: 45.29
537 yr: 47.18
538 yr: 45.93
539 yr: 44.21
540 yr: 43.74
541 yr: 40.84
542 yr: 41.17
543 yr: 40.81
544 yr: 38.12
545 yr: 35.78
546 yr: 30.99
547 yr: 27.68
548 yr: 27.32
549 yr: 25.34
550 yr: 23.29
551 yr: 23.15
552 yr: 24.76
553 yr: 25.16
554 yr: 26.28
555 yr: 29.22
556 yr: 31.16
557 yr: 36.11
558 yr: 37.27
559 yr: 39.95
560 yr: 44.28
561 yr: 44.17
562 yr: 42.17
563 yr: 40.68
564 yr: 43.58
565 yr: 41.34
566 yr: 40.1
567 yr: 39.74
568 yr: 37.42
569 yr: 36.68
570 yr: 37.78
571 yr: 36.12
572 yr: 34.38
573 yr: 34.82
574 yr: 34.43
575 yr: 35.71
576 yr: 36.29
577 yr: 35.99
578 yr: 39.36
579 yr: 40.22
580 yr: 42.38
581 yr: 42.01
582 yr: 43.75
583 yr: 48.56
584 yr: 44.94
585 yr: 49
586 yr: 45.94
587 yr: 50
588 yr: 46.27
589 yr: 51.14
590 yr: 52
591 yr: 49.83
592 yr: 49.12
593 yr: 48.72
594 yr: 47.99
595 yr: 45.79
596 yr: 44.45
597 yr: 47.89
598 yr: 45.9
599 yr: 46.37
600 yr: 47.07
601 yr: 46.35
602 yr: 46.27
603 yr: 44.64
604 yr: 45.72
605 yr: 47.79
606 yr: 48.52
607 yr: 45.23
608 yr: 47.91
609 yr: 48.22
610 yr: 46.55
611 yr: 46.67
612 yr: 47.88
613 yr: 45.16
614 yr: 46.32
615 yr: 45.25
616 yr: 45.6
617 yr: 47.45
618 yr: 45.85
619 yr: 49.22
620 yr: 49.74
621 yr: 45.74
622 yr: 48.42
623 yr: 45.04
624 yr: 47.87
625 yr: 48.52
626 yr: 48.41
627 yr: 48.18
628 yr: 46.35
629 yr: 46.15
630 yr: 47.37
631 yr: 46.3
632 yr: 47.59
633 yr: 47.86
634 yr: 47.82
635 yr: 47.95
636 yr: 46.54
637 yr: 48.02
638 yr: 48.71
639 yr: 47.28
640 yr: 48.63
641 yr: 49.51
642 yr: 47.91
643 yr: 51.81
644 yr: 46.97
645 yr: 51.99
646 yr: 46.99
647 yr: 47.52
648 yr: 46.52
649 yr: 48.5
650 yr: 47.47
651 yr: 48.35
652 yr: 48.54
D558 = 8.8 yr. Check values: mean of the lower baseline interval 44.1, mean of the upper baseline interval 46.9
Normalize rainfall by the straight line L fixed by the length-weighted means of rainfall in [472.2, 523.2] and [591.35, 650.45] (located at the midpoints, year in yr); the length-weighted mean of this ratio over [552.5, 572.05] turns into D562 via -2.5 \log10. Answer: 0.10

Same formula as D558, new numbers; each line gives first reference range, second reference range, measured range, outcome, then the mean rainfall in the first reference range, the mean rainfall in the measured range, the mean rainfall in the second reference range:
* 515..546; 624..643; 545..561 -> 4.3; 40.5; 30.7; 47.8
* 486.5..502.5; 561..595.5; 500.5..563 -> 5.2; 32.3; 33.9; 42.5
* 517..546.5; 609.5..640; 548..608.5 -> 4.6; 41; 40.9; 47.2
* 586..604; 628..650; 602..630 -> 0.4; 47.5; 47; 47.9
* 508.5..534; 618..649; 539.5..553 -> 2.1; 35.5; 32.3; 47.9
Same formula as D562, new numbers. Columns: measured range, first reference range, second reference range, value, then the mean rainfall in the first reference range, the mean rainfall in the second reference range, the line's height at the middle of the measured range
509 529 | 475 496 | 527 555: 0.15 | 40.6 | 37.4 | 38.7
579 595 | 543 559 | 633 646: -0.25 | 30.1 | 48.5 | 37.6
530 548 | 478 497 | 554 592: -0.02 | 39.5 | 40.9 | 40.3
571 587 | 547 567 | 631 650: -0.08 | 34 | 48.2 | 37.7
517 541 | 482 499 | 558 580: -0.10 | 37.1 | 38.9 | 37.9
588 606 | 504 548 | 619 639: -0.09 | 35.4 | 47.5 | 43.8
